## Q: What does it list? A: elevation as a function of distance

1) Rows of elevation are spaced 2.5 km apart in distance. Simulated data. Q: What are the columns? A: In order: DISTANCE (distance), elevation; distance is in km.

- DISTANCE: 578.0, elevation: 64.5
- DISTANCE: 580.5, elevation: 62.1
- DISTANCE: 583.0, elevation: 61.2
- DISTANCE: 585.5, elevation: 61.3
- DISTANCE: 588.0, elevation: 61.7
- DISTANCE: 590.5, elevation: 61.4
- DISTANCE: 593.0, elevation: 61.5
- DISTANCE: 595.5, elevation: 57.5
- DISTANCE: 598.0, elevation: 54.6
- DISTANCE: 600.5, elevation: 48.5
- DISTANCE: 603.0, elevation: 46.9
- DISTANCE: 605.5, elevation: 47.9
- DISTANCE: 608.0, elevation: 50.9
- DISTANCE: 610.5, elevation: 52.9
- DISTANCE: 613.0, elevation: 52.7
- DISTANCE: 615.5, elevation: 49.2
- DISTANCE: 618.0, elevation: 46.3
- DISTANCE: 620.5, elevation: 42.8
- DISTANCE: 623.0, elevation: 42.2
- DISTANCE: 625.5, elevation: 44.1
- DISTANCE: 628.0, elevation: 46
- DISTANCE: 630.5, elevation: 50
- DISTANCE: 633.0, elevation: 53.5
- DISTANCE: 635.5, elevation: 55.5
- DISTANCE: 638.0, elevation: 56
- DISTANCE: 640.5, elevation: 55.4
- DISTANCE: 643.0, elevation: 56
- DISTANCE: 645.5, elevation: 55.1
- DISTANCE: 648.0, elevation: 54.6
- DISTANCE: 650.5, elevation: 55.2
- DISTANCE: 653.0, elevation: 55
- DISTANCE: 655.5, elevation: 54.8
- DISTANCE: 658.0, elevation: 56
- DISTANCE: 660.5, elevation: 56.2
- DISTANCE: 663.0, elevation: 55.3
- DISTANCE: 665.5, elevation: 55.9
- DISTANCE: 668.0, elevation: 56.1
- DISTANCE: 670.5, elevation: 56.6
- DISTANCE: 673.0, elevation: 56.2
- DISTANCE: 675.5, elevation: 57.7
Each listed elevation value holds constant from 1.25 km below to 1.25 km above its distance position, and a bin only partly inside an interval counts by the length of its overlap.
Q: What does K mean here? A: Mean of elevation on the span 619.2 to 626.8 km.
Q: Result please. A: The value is 43.1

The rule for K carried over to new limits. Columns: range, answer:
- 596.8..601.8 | 51.5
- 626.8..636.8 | 51.3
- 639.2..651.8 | 55.3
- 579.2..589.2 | 61.6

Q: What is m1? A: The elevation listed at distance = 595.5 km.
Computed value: 57.5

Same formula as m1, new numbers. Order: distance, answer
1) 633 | 53.5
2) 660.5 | 56.2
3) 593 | 61.5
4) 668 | 56.1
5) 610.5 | 52.9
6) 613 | 52.7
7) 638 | 56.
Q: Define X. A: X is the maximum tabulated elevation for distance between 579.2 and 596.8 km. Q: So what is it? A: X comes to 62.1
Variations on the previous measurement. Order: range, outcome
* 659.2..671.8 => 56.6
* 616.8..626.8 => 46.3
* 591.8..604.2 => 61.5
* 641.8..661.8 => 56.2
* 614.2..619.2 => 49.2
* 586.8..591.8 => 61.7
